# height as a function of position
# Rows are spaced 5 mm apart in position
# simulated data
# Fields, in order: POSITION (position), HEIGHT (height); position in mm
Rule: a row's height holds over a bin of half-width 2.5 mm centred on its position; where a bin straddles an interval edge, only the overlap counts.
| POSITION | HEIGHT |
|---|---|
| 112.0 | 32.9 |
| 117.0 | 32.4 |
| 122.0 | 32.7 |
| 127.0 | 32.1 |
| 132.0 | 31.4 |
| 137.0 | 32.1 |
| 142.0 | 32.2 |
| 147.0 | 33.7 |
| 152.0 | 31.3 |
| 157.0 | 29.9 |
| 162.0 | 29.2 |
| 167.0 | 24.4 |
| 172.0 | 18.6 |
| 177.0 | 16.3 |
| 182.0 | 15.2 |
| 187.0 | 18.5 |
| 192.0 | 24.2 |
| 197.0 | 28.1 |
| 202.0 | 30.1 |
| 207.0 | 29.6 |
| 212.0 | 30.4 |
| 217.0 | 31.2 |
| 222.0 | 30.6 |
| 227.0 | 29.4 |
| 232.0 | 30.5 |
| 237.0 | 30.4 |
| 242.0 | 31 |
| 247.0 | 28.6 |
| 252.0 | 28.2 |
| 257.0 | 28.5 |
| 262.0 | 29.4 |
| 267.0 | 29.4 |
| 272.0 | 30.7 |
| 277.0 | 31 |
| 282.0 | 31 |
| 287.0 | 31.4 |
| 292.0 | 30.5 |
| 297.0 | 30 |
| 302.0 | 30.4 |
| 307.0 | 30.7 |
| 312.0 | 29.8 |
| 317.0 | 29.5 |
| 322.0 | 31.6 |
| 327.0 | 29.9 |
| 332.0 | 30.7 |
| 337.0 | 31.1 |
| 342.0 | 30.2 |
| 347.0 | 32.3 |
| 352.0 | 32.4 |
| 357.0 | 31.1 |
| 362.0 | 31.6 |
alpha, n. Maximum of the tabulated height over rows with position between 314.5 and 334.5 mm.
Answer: 31.6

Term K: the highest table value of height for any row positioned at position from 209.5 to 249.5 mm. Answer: 31.2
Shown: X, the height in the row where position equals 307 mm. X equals 30.7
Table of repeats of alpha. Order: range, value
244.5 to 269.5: 29.4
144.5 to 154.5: 33.7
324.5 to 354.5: 32.4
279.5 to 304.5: 31.4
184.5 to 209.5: 30.1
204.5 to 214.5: 30.4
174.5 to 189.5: 18.5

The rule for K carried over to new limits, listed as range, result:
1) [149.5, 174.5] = 31.3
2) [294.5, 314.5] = 30.7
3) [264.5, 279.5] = 31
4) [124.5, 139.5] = 32.1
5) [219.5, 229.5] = 30.6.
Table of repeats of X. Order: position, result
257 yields 28.5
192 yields 24.2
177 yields 16.3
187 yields 18.5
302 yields 30.4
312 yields 29.8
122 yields 32.7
